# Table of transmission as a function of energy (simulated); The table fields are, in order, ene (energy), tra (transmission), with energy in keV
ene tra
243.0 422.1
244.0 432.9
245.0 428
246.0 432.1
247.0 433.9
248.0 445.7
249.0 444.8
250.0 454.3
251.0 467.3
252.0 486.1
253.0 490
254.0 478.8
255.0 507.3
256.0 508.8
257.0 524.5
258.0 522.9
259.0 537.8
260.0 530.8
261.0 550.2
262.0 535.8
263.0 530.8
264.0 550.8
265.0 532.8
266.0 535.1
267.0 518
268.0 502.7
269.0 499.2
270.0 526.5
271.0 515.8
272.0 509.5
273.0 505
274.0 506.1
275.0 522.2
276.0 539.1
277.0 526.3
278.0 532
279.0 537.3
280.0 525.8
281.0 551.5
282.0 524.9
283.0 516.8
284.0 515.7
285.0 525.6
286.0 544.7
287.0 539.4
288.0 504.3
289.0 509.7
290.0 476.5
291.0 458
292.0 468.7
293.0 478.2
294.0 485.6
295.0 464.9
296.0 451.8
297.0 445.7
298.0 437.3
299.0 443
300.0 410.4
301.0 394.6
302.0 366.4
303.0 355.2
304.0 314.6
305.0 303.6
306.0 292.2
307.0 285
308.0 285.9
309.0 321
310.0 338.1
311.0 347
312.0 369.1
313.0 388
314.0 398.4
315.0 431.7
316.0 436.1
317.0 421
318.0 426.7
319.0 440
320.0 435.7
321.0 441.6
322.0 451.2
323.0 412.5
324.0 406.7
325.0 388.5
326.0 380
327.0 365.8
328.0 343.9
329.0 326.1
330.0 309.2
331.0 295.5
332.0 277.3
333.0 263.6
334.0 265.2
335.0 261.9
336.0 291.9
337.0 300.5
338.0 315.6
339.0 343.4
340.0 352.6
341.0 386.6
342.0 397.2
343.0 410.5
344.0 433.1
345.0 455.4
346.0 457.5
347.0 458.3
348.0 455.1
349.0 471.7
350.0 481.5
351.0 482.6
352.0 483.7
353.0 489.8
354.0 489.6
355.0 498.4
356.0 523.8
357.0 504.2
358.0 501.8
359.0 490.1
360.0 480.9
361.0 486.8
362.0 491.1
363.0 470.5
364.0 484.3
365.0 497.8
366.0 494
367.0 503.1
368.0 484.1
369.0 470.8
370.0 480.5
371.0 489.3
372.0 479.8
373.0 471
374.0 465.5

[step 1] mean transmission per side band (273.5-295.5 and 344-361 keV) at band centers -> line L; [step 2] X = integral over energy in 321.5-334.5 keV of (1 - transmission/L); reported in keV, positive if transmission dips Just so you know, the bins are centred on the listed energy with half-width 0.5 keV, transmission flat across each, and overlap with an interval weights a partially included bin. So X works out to 3.9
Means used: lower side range 512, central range 345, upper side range 481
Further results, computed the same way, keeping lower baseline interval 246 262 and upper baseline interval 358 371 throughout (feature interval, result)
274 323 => 4.8 keV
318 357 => 7.2 keV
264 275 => -0.6 keV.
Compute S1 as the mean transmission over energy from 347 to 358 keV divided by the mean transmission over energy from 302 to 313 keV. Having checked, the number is 1.49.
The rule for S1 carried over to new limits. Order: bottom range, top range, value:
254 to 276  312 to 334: 0.73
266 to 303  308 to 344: 0.74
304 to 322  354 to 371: 1.31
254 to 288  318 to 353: 0.73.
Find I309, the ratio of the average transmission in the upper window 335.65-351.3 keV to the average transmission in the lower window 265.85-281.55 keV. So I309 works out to 0.78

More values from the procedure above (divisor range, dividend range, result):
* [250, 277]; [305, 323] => 0.74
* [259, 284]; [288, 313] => 0.76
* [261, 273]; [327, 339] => 0.57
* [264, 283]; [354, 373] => 0.94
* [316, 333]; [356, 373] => 1.28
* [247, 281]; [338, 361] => 0.89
